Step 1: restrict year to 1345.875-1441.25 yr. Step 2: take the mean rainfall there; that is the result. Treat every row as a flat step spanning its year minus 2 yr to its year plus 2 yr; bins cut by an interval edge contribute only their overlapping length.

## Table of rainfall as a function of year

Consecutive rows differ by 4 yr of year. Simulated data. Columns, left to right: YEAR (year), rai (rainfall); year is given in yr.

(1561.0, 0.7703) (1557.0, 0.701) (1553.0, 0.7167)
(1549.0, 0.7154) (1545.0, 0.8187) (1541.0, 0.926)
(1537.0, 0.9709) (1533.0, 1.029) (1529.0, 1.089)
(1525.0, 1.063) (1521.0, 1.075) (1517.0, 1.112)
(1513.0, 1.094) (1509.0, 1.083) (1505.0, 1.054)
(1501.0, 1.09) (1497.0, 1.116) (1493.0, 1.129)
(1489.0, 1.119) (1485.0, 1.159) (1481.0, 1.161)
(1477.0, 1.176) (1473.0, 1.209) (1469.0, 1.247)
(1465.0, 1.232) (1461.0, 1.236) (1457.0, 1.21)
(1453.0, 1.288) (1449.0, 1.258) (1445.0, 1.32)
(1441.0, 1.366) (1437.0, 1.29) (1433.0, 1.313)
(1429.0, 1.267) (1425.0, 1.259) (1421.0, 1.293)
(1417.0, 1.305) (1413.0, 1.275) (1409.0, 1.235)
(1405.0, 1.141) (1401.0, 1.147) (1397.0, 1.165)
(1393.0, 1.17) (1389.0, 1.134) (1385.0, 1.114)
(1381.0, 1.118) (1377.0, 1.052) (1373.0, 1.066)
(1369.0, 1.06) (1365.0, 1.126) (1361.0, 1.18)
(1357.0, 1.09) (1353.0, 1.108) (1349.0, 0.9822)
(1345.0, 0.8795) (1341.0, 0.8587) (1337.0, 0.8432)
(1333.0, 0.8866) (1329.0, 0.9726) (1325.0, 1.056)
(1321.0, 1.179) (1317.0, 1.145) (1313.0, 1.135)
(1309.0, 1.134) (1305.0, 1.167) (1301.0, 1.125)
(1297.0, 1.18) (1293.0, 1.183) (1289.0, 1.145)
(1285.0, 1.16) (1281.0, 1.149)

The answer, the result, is 1.17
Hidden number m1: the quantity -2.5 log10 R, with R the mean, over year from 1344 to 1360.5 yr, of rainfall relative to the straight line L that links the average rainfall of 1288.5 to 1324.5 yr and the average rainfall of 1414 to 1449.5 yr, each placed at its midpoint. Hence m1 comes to 0.16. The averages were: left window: 1.15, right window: 1.3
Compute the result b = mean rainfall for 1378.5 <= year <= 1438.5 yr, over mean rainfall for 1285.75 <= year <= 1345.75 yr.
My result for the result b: 1.14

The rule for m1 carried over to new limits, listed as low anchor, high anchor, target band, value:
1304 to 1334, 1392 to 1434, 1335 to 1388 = 0.12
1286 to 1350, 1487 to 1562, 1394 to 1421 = -0.18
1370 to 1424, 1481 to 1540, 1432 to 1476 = -0.13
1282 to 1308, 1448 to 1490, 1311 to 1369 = 0.14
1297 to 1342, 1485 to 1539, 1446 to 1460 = -0.17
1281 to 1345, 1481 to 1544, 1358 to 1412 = -0.06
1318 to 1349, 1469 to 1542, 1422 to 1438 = -0.23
